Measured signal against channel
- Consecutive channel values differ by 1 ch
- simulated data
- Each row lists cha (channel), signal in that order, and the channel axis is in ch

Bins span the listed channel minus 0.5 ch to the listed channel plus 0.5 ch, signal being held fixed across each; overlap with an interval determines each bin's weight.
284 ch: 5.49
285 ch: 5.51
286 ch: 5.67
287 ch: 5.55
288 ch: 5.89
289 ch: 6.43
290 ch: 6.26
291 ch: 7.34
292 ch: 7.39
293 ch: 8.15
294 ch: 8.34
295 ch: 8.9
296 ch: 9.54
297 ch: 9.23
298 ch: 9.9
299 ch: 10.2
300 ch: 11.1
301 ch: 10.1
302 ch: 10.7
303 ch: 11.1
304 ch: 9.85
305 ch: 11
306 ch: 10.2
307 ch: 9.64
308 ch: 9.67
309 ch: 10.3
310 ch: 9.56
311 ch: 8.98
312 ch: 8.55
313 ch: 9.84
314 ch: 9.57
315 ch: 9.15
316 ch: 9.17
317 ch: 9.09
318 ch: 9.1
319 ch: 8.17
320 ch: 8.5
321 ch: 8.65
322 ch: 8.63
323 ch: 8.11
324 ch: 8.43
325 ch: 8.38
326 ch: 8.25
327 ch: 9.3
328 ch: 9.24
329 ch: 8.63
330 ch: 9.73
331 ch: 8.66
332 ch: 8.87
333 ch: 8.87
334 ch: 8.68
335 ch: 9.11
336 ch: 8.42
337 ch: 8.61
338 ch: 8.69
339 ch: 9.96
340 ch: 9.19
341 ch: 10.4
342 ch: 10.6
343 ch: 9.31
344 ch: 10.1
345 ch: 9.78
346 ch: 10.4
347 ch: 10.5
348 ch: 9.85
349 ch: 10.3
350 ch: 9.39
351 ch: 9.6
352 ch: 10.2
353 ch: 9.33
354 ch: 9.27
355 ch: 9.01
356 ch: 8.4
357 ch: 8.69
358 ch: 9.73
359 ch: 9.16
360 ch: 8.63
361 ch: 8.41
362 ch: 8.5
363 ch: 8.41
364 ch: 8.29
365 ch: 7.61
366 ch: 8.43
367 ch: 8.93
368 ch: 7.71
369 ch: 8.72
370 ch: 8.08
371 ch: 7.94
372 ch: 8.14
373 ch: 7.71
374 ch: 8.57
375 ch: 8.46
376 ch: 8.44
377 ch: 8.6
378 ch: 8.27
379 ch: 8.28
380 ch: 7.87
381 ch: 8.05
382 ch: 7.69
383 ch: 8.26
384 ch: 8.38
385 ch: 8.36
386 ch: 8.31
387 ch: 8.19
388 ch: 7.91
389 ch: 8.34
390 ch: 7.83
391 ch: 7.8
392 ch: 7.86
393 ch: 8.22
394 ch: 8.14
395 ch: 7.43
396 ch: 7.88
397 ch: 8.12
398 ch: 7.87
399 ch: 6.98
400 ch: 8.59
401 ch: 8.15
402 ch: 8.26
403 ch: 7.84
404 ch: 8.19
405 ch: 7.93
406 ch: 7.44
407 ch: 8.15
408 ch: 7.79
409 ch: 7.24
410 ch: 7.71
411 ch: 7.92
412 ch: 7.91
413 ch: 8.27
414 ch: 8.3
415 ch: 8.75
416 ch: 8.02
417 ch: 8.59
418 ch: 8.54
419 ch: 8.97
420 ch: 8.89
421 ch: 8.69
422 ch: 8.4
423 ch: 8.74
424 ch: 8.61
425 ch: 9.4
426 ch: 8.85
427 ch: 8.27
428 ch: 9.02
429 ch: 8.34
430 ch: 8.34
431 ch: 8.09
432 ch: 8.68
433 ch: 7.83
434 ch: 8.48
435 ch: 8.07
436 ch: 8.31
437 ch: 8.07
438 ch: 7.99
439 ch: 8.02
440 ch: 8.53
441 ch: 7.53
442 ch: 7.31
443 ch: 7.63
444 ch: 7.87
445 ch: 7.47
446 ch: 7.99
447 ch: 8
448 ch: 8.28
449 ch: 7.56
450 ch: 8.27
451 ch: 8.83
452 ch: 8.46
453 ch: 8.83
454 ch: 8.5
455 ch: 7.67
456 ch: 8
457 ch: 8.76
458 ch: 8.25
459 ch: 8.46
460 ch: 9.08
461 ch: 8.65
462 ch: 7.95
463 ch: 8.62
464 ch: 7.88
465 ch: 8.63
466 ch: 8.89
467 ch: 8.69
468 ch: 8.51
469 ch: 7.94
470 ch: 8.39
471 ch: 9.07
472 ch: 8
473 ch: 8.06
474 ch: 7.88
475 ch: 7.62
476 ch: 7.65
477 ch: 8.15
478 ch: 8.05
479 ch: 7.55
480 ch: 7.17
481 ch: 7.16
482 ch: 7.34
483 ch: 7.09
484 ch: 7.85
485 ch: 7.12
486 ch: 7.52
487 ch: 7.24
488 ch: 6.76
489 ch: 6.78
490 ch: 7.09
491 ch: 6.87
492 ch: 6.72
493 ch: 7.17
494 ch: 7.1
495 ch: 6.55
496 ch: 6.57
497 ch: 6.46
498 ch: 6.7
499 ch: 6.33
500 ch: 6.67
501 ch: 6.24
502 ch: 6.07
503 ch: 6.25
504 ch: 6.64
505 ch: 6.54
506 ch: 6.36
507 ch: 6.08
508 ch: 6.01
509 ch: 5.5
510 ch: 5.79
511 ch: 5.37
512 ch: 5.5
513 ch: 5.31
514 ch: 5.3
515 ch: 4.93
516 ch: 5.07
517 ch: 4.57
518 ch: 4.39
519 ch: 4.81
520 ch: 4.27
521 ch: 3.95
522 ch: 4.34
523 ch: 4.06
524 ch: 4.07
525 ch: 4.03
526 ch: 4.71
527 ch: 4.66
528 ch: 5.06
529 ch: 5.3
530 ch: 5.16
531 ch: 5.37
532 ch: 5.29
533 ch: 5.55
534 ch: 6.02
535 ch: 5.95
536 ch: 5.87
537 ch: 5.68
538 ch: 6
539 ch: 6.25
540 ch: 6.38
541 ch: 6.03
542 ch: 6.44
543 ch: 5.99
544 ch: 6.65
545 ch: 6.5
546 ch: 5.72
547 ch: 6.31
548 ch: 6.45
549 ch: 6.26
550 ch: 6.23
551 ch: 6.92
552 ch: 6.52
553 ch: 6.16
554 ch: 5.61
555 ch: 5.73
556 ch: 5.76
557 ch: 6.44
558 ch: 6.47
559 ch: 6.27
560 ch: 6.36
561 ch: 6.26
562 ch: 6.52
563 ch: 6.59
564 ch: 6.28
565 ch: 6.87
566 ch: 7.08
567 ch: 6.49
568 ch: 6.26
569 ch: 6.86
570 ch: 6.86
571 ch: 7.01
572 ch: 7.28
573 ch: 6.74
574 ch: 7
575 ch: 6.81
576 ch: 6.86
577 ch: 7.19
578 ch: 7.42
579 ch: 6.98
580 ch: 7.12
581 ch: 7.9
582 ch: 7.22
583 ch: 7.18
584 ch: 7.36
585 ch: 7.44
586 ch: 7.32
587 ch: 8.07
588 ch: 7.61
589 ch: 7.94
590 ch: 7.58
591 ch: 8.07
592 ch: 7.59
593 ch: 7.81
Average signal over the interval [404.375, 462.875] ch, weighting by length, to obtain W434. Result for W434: 8.25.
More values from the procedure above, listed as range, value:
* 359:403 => 8.16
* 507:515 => 5.54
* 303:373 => 9.11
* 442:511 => 7.51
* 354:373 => 8.49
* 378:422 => 8.1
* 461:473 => 8.41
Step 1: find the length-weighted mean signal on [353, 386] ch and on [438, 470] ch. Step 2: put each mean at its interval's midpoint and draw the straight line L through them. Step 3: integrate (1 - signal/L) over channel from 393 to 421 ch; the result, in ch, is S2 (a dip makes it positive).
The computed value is 0.8 ch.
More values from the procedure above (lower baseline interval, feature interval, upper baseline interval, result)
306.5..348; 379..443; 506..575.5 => -2.4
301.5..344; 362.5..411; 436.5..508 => 2.8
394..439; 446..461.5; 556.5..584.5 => -0.9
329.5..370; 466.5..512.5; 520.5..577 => -0.5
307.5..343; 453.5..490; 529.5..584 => -2.7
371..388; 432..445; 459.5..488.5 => 0.1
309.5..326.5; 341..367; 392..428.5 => -2.1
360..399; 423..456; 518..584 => -3.5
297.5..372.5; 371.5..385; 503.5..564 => 0.4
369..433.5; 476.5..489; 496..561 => -1.5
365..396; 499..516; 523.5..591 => 2.5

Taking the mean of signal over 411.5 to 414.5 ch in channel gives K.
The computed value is 8.16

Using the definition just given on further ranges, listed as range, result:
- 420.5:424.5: 8.61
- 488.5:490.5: 6.94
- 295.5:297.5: 9.38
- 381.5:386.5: 8.2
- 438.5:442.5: 7.85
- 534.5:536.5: 5.91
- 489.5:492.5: 6.89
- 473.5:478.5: 7.87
